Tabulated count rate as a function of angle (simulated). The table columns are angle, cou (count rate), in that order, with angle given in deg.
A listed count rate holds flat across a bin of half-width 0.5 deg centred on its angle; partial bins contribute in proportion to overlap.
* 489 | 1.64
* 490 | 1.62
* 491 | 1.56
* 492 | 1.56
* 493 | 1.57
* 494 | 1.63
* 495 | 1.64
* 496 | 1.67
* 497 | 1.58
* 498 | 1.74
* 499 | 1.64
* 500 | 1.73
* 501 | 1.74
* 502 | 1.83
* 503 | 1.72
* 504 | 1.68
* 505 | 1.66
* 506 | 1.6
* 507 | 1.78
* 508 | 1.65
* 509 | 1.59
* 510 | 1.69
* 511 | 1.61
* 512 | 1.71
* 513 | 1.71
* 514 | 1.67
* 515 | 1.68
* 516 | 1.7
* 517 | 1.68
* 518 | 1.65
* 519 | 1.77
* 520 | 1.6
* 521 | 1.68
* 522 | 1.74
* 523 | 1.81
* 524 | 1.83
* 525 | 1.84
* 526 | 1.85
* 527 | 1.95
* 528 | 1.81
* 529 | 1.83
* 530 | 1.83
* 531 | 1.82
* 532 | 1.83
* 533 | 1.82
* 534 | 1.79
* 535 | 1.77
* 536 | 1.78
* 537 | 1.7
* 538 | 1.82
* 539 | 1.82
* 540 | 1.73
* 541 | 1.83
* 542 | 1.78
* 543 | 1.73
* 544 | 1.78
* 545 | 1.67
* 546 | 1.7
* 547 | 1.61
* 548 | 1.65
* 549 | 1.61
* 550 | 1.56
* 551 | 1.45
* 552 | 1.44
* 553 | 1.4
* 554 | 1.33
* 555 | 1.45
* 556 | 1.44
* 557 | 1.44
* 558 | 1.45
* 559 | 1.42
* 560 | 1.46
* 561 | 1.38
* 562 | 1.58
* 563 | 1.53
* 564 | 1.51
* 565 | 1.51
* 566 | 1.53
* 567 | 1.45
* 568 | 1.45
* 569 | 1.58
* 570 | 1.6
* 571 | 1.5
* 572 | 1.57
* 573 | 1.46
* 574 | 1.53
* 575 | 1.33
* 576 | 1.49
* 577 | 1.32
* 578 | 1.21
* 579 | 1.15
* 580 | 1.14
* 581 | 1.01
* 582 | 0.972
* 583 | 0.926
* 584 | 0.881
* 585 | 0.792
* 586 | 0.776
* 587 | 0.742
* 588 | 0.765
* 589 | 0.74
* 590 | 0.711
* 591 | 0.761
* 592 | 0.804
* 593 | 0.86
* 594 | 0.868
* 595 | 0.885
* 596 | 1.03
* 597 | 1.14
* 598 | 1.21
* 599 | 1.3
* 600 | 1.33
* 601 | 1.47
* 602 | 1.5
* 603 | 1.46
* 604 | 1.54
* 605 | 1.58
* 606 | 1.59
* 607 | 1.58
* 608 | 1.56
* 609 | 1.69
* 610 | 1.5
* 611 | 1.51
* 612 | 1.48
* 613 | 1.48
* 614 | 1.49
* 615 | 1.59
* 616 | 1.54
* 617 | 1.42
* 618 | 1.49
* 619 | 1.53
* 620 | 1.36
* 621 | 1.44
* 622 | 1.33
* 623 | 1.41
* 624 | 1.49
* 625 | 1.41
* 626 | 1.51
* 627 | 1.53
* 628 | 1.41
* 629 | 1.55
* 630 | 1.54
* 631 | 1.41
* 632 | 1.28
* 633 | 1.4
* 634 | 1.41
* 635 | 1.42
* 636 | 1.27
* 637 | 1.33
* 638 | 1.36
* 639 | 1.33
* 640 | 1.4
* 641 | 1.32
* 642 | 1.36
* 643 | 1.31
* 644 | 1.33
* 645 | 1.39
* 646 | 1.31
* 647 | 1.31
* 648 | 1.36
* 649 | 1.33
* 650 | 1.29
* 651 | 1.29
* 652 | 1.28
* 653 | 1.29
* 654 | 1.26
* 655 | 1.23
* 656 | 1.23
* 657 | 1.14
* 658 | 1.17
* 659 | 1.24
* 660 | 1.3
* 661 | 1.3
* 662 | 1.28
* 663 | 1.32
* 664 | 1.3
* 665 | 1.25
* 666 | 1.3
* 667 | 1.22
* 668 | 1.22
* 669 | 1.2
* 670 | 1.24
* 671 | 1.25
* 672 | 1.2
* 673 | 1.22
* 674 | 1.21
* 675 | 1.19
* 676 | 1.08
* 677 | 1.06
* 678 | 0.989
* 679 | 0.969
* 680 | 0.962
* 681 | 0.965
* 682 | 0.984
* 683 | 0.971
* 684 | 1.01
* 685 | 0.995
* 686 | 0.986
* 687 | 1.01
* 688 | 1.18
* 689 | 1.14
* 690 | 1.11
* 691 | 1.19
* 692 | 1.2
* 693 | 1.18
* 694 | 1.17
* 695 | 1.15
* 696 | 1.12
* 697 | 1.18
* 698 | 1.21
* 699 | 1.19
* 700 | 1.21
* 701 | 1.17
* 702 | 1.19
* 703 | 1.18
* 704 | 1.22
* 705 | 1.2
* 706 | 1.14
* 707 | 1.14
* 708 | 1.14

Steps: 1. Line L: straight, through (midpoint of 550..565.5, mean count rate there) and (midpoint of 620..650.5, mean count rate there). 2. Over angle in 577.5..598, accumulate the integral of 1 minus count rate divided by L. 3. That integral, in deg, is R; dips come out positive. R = 7.4 deg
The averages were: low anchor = 1.46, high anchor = 1.38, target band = 0.916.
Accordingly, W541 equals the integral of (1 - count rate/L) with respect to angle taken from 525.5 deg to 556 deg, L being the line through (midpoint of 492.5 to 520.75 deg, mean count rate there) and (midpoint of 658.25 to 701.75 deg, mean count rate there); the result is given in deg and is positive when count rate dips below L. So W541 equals -2.4 deg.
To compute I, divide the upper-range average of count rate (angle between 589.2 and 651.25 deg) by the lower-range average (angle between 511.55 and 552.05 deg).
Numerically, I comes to 0.8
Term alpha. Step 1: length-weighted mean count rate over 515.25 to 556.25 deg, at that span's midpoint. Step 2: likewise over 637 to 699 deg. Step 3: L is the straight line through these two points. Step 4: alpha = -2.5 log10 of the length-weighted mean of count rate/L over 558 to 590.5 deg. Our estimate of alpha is 0.24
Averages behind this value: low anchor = 1.71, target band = 1.25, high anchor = 1.2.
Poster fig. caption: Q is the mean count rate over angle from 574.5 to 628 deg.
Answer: 1.26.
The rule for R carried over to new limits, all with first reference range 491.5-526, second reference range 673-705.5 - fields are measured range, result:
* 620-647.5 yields -2.1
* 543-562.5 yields 0.4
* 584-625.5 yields 3.2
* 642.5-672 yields -1.4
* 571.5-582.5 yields 1.4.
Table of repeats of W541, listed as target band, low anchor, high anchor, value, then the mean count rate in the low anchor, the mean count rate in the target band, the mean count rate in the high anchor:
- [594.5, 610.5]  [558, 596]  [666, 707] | -2.9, 1.2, 1.4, 1.13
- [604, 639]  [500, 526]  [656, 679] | -2.8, 1.71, 1.47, 1.21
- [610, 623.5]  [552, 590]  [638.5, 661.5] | -1.9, 1.29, 1.47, 1.29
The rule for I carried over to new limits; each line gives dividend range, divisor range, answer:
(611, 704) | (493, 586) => 0.80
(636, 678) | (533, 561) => 0.78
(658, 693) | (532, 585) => 0.77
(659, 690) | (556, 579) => 0.78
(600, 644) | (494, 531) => 0.84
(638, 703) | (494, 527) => 0.70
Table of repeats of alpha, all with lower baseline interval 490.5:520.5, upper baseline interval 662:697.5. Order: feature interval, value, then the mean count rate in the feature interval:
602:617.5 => -0.14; 1.53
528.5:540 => -0.14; 1.8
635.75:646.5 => -0.07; 1.34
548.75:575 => 0.01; 1.48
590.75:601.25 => 0.30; 1.06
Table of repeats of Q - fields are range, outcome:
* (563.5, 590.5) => 1.21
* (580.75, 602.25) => 0.97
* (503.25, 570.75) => 1.65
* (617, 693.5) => 1.26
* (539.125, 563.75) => 1.56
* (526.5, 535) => 1.83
